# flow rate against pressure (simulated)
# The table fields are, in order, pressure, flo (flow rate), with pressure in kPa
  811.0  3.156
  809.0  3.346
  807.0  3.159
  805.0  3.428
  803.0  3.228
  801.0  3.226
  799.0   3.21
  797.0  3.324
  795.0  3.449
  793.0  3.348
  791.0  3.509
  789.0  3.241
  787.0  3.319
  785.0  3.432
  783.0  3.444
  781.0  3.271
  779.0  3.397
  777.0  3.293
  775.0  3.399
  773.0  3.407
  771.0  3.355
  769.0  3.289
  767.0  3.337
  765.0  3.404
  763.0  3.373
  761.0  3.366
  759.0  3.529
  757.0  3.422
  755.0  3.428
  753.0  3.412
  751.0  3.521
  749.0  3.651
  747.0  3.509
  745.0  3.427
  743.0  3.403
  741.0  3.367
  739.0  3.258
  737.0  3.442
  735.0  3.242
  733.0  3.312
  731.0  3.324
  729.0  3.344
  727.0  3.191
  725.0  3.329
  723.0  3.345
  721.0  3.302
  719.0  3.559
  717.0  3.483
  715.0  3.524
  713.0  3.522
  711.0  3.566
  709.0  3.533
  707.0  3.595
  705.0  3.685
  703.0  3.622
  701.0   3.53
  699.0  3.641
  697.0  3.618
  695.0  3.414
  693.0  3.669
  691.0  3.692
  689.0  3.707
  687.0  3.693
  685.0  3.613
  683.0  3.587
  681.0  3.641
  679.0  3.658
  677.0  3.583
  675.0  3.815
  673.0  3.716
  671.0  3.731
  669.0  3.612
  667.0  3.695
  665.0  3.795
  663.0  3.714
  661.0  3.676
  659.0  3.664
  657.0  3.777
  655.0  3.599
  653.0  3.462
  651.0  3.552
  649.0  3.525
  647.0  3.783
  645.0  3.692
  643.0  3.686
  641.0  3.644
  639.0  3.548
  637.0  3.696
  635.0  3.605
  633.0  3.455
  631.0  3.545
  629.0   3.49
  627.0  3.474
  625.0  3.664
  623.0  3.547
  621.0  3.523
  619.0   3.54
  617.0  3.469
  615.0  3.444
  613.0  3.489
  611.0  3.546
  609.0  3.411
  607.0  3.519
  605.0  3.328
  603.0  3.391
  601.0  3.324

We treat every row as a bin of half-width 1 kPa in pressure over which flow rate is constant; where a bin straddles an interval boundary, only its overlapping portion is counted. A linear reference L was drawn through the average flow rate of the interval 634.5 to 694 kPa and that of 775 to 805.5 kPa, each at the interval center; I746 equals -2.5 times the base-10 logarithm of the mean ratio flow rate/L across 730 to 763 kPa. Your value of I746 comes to 0.013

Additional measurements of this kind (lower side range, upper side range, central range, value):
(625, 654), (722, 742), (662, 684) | -0.06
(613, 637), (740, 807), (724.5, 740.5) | 0.04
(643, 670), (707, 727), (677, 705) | -0.02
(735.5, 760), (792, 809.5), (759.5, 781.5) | 0.01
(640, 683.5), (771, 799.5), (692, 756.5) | 0.02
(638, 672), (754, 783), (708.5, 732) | 0.03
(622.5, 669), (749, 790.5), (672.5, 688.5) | -0.03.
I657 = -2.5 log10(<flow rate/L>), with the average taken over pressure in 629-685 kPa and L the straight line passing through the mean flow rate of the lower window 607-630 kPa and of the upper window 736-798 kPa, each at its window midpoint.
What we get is -0.050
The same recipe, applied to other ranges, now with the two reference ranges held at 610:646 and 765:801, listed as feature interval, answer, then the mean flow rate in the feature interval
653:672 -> -0.05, 3.68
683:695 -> -0.05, 3.65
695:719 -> -0.04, 3.57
